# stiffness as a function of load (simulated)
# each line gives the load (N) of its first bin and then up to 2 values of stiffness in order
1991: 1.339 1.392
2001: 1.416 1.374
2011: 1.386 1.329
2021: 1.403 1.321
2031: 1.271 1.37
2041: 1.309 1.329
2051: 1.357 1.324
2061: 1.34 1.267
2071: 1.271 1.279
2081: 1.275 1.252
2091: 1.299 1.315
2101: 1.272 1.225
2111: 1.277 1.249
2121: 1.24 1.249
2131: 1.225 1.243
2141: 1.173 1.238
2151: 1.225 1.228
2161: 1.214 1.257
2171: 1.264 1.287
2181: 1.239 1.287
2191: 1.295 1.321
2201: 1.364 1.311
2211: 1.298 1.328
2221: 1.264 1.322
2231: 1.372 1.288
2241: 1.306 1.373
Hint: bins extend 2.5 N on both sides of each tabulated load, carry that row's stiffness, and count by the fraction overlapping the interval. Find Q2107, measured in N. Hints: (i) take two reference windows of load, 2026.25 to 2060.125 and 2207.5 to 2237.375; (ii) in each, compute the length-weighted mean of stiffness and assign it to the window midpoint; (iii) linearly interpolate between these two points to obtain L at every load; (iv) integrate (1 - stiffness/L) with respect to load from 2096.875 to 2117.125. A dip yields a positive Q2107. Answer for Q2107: 0.9 N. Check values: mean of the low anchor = 1.33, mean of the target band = 1.26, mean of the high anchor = 1.31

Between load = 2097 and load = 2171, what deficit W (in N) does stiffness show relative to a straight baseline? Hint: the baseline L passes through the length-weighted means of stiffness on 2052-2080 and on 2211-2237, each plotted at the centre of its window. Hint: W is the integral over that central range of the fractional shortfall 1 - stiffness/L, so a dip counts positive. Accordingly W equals 3.7 N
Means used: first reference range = 1.3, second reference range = 1.31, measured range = 1.24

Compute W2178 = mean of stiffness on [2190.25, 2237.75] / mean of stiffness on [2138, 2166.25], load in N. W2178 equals 1.08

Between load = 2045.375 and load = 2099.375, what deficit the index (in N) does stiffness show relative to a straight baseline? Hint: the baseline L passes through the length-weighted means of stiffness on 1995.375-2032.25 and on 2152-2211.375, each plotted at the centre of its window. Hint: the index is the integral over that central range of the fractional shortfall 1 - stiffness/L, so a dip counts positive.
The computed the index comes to 1.4 N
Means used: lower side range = 1.36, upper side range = 1.28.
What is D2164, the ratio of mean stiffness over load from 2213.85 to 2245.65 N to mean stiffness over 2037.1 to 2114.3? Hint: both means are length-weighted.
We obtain 1.02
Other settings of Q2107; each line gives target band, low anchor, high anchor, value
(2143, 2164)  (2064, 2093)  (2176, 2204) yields 1.1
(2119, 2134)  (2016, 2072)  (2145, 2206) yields 0.6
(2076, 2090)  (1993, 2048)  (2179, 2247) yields 0.7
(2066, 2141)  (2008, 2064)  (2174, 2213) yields 3.6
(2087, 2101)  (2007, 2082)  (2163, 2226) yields 0.2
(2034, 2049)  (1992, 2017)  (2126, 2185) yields 0.1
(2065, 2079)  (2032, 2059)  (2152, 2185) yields 0.5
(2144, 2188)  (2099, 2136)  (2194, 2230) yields 1.2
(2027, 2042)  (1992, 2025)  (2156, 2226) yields 0.5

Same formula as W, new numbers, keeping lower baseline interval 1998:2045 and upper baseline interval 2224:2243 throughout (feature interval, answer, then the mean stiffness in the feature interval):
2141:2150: 0.8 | 1.22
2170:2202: 0.9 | 1.29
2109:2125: 1.0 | 1.25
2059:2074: 0.6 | 1.29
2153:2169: 1.2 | 1.23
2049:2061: 0.1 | 1.34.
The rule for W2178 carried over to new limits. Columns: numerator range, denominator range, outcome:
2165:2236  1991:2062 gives 0.96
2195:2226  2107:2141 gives 1.06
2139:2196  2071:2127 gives 0.99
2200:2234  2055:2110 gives 1.03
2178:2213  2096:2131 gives 1.04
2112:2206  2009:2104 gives 0.96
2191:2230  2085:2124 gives 1.04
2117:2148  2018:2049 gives 0.92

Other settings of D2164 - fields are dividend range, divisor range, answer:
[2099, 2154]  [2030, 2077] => 0.94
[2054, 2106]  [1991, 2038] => 0.94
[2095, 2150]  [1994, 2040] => 0.91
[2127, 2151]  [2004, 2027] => 0.90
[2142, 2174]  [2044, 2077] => 0.94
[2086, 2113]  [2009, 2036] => 0.95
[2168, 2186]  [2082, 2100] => 0.98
